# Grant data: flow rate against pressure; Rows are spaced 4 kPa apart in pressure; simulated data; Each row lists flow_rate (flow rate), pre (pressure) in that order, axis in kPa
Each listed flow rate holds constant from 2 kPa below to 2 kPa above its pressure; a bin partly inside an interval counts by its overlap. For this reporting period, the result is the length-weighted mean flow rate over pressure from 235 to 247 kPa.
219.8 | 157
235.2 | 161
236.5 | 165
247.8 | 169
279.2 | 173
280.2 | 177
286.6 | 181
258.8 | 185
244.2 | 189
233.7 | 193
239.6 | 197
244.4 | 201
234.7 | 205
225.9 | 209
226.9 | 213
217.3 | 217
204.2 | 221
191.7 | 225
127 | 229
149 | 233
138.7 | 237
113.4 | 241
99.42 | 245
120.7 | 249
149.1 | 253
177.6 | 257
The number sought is 117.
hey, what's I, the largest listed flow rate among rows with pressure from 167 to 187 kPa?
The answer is 286.6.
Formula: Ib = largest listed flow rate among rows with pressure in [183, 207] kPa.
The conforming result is 258.8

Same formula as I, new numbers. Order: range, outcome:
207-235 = 226.9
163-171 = 247.8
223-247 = 191.7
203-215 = 234.7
